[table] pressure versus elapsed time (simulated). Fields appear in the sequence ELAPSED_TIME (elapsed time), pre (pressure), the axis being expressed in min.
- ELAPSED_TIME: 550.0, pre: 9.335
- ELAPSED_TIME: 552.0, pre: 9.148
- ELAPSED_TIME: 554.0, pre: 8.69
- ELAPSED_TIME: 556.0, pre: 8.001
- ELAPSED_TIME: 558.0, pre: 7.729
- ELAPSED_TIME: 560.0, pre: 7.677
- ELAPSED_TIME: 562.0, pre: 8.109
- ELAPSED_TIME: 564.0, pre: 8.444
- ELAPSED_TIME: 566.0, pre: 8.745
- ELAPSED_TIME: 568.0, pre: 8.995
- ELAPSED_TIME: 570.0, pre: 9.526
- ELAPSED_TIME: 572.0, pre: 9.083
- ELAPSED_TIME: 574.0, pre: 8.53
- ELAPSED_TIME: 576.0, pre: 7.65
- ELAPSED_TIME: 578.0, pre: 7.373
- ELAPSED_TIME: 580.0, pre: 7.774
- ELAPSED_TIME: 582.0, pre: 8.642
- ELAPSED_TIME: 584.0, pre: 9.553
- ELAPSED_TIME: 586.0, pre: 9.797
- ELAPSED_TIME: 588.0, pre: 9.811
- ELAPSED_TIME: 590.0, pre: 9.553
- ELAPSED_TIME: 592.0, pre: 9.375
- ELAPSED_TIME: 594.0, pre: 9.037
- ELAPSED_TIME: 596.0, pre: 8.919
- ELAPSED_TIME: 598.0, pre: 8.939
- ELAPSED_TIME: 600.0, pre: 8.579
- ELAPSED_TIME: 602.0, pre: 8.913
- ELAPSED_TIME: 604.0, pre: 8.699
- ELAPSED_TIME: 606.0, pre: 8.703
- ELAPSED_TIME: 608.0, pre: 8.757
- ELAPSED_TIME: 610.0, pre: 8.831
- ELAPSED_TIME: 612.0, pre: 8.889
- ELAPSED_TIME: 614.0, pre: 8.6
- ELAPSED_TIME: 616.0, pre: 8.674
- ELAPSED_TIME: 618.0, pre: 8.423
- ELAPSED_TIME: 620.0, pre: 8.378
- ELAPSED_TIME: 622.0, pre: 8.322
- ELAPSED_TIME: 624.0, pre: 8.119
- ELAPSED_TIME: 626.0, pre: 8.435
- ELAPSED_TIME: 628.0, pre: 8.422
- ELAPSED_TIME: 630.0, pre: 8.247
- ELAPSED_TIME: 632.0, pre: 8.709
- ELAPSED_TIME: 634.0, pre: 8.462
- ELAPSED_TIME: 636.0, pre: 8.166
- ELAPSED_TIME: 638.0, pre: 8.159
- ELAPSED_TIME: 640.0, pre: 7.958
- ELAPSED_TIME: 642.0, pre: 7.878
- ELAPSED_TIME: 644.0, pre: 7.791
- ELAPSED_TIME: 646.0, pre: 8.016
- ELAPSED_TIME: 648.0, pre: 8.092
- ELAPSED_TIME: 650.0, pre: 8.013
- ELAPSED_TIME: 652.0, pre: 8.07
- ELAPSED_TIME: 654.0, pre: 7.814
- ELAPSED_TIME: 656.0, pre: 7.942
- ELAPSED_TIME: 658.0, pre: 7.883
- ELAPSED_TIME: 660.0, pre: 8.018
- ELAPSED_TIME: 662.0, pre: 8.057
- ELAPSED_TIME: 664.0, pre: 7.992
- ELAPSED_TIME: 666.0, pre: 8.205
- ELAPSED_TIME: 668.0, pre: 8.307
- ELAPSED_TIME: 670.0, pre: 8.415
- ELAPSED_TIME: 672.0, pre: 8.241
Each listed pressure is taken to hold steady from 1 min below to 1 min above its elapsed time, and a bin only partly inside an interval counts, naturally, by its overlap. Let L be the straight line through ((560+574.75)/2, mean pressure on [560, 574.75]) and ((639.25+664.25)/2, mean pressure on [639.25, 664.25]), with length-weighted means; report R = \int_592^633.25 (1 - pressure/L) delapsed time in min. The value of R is -1.68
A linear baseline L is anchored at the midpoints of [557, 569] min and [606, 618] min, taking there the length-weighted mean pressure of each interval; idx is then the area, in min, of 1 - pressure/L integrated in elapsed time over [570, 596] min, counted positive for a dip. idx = -1.3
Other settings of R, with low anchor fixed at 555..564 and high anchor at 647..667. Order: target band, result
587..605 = -2.5 min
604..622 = -1.5 min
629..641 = -0.4 min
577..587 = -0.8 min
